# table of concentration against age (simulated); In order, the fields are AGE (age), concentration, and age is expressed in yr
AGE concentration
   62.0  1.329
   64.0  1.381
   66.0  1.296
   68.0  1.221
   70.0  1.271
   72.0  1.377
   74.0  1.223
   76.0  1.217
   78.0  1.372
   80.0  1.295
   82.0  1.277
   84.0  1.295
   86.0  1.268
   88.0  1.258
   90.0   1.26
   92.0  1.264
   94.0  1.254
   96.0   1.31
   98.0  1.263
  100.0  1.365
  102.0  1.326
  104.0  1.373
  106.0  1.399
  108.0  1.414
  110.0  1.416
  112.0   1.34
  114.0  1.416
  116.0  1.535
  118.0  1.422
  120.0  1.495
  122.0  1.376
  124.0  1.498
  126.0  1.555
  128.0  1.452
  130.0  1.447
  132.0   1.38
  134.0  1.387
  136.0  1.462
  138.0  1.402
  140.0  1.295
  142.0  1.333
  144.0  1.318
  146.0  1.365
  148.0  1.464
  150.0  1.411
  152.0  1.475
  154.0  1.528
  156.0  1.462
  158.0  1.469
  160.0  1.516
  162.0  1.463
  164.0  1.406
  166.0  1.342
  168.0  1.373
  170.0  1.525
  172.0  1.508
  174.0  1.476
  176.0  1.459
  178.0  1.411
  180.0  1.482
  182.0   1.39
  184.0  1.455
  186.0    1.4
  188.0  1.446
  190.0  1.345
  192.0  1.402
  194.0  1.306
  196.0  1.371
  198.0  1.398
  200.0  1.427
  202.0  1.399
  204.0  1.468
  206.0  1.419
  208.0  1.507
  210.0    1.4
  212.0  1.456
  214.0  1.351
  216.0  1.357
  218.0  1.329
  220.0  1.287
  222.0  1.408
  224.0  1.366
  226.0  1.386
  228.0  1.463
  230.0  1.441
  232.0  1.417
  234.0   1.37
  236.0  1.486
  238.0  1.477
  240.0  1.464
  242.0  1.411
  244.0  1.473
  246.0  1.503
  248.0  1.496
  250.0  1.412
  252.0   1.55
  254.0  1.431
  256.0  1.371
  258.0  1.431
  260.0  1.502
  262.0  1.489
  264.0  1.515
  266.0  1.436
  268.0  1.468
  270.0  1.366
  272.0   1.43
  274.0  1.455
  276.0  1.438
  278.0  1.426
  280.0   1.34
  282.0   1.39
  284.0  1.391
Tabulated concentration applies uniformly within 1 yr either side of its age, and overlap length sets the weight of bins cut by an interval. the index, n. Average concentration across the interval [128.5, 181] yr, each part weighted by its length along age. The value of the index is 1.43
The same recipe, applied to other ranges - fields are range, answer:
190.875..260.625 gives 1.42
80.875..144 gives 1.37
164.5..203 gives 1.42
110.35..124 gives 1.43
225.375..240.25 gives 1.44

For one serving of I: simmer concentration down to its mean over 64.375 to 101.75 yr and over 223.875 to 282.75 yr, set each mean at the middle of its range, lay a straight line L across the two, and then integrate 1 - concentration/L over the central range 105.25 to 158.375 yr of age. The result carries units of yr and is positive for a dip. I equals -3.85 yr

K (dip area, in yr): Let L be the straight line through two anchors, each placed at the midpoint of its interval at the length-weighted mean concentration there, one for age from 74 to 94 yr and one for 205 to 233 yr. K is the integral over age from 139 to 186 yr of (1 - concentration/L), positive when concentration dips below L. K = -2.9 yr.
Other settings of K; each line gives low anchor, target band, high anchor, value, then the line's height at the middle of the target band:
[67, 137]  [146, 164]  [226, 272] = -0.9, 1.39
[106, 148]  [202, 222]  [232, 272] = 0.6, 1.44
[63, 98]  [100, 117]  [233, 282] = -1.2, 1.31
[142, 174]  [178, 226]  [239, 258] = 1.6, 1.45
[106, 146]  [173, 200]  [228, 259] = 0.4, 1.43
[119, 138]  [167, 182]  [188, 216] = -0.4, 1.42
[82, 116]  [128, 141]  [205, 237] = -0.5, 1.35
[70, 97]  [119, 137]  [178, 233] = -1.7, 1.33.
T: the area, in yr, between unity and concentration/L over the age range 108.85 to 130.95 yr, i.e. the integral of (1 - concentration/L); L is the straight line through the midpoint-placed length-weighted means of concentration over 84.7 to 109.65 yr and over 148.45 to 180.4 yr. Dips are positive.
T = -1.4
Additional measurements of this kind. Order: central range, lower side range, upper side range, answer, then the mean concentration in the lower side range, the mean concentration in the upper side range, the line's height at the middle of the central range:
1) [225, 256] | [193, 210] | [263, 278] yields -0.4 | 1.41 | 1.44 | 1.43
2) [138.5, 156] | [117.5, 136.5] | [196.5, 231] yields 0.4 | 1.45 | 1.4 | 1.44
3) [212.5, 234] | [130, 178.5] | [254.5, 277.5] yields 0.8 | 1.43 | 1.44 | 1.44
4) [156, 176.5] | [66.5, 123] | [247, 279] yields -1.1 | 1.33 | 1.45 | 1.38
